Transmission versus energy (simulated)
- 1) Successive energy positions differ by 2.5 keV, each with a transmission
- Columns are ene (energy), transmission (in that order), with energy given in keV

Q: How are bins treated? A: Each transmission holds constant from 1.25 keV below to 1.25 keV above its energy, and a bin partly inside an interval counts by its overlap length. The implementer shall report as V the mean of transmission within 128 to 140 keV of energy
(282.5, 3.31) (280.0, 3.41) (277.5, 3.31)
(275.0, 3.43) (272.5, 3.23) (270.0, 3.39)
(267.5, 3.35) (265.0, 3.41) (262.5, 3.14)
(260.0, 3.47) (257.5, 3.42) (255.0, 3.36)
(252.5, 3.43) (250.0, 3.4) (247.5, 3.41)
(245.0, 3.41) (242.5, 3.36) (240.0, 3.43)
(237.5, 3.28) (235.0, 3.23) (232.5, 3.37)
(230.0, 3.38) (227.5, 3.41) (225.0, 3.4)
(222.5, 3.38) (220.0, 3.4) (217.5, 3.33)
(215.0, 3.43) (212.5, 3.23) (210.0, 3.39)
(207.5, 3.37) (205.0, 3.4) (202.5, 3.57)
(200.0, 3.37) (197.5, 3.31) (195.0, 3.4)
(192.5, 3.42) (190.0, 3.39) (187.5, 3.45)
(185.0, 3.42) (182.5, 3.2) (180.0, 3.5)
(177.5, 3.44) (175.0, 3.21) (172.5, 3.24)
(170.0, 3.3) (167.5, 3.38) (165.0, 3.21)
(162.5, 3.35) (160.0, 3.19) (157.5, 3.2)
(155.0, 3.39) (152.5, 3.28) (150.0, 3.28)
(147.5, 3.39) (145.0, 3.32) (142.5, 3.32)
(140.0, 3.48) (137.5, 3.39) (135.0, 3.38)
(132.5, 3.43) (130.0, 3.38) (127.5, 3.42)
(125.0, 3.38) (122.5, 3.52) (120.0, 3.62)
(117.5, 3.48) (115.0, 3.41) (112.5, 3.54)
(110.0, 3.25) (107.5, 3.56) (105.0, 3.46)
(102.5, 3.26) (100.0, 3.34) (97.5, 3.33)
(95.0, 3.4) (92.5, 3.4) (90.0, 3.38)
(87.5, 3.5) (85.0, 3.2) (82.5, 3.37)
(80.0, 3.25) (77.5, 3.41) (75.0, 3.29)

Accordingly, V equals 3.41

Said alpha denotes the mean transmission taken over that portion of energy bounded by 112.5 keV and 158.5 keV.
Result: 3.4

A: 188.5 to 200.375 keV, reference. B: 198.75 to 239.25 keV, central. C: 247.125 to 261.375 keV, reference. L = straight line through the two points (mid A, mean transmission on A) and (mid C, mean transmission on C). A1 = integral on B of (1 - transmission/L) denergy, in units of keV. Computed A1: 0.3 keV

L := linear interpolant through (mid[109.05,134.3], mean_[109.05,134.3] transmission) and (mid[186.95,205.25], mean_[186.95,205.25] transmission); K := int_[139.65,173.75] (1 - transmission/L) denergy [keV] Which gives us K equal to 1.24 keV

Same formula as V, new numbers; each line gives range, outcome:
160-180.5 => 3.31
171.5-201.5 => 3.37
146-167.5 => 3.29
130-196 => 3.35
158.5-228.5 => 3.36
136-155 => 3.35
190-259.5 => 3.38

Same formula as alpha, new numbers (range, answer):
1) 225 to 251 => 3.37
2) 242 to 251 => 3.4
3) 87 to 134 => 3.42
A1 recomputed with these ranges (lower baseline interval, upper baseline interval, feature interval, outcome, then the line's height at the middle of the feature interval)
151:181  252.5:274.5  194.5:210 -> -0.37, 3.32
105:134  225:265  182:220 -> 0.18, 3.4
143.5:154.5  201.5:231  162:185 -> 0.19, 3.35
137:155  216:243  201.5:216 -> -0.15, 3.36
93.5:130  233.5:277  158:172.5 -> 0.53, 3.4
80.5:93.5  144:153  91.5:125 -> -0.79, 3.35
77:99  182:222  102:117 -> -0.27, 3.36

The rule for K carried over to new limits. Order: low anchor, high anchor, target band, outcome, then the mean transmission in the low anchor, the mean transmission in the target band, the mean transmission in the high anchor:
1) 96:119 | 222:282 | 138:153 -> 0.2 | 3.41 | 3.35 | 3.37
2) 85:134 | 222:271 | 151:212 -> 0.8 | 3.42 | 3.35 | 3.37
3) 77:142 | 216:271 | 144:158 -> 0.3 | 3.4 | 3.32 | 3.37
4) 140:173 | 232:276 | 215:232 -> -0.2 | 3.3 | 3.39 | 3.36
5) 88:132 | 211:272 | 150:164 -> 0.5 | 3.42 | 3.28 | 3.37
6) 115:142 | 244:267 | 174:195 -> 0.2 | 3.44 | 3.38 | 3.38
